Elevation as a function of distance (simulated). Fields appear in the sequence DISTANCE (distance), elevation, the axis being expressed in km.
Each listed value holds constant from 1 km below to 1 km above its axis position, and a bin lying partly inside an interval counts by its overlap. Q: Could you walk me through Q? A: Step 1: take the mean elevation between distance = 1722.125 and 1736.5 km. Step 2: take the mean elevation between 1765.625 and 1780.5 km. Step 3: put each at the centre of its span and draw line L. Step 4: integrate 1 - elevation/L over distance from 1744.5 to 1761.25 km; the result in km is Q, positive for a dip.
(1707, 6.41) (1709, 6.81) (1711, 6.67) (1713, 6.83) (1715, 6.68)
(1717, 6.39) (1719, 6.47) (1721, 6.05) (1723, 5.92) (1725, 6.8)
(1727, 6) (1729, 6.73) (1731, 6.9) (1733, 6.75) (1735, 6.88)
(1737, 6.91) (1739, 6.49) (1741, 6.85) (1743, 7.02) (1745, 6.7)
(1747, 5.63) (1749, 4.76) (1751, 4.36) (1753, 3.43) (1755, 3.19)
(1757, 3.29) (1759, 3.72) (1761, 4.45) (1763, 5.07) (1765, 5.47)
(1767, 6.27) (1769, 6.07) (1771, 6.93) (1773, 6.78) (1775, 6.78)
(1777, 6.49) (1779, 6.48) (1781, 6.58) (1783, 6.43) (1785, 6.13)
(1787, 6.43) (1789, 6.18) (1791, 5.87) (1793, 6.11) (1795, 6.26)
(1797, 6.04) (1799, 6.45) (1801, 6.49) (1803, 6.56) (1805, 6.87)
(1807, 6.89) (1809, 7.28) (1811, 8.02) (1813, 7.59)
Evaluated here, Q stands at 5.7 km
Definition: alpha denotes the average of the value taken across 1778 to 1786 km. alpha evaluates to 6.4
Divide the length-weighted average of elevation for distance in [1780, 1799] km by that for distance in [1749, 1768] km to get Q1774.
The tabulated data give 1.4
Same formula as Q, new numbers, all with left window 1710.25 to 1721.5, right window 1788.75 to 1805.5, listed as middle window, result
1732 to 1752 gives 0.70 km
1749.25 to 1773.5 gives 5.77 km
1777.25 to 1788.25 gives -0.11 km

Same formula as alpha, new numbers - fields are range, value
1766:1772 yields 6.42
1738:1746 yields 6.76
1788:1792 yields 6.03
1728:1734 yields 6.79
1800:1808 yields 6.7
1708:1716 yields 6.75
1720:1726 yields 6.26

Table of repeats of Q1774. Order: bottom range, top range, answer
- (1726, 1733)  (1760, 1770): 0.83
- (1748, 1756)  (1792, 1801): 1.59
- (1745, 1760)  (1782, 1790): 1.49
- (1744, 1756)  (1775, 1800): 1.35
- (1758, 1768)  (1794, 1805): 1.28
